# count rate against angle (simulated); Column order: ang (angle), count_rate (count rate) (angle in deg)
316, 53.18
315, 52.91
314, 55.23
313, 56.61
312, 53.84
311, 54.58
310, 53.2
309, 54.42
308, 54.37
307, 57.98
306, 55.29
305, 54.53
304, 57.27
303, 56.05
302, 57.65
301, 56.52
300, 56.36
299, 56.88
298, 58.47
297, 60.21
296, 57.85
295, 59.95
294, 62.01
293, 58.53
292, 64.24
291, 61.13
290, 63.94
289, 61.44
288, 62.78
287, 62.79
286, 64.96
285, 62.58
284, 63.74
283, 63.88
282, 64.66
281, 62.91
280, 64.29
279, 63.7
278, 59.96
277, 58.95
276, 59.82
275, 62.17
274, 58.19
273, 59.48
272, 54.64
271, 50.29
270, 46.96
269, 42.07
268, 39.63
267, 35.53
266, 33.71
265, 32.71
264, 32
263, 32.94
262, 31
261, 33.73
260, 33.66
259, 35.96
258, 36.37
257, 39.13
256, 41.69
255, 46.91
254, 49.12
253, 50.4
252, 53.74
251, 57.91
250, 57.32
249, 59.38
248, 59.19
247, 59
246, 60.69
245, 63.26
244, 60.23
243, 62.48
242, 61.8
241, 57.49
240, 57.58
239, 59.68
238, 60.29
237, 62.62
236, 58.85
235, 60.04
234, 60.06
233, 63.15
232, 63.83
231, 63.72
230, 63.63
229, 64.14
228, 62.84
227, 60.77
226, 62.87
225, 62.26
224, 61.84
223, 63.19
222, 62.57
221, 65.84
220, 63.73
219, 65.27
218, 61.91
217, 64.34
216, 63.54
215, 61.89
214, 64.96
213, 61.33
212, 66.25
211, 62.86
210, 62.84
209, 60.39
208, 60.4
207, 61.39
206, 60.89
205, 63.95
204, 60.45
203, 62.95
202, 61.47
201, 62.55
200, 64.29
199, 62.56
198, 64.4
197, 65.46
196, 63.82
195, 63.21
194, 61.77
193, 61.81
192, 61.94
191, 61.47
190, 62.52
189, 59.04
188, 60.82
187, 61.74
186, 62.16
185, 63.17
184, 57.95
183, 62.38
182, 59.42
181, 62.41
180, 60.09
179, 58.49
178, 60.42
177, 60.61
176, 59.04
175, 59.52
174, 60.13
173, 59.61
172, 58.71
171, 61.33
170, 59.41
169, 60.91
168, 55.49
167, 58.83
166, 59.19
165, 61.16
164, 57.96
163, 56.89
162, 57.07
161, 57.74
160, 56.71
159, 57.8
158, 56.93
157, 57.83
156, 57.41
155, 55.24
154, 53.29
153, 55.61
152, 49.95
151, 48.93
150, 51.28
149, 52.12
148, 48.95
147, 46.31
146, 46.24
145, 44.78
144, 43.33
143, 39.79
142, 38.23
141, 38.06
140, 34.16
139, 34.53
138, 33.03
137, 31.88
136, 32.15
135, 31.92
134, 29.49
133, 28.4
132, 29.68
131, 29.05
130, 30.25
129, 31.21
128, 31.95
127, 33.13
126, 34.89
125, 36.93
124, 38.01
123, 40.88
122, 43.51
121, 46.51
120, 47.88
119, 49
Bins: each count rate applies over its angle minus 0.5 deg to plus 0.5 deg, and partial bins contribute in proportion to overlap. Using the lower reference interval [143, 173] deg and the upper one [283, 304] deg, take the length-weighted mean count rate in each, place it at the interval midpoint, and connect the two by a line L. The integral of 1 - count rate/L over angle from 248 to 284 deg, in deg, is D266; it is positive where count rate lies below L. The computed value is 6.20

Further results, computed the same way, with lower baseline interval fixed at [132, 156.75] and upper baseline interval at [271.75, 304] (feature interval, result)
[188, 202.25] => -3.95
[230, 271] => 3.73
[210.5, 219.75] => -2.17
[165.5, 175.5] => -2.93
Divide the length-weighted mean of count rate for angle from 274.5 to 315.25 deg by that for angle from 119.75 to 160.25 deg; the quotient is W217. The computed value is 1.41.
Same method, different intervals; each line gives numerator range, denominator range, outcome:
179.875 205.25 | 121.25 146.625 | 1.74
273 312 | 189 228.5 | 0.95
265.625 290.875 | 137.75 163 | 1.17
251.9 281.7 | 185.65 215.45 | 0.75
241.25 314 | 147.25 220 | 0.90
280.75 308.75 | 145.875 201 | 1.02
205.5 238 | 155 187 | 1.06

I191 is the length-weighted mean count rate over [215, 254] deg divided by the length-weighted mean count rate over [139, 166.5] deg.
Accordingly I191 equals 1.2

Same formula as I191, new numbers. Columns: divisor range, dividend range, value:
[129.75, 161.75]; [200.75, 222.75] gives 1.43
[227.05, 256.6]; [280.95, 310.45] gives 1.02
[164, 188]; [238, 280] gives 0.84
